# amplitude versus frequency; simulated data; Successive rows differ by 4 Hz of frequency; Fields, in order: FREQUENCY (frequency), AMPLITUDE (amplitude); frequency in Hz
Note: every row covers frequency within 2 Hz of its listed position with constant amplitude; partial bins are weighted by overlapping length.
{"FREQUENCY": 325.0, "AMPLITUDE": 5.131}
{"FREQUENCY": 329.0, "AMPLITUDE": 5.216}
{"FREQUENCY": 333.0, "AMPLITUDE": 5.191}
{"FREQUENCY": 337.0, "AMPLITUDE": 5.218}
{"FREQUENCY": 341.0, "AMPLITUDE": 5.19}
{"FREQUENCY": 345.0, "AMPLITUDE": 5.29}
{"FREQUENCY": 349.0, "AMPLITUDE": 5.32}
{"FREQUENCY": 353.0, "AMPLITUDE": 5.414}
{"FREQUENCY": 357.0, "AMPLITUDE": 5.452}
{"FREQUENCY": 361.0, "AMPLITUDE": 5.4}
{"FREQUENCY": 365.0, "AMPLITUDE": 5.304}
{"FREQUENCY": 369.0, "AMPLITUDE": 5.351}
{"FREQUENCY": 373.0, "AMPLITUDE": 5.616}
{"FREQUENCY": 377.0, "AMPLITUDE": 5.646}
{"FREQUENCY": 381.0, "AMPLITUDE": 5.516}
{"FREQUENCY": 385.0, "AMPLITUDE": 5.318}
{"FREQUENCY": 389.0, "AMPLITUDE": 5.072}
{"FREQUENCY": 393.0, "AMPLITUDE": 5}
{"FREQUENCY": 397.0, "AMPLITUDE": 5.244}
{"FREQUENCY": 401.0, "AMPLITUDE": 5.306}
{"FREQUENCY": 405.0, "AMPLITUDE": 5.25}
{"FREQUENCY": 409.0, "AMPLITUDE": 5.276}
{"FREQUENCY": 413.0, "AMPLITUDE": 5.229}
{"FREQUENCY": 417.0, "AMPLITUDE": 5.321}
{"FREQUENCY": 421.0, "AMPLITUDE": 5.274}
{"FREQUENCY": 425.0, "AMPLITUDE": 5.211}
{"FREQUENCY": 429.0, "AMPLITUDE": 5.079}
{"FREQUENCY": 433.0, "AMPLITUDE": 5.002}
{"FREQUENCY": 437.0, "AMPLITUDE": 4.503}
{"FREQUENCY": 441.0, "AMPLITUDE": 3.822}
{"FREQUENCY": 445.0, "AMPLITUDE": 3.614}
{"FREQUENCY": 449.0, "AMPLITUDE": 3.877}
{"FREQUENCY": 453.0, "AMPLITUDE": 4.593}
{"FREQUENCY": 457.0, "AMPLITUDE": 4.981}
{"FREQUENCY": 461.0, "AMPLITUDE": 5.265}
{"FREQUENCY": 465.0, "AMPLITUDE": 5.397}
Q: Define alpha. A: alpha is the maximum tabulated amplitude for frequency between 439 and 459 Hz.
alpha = 4.981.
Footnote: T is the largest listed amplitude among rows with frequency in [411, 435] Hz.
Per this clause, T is 5.321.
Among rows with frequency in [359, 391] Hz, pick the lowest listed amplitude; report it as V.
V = 5.072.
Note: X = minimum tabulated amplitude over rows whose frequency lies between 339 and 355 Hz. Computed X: 5.19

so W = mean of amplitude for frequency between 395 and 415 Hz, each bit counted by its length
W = 5.26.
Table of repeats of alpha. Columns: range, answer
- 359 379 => 5.646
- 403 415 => 5.276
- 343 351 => 5.32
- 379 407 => 5.516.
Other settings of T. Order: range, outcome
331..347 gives 5.29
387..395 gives 5.072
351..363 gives 5.452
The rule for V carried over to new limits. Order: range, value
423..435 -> 5.002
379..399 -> 5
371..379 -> 5.616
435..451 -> 3.614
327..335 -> 5.191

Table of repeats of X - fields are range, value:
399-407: 5.25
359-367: 5.304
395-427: 5.211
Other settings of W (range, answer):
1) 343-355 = 5.34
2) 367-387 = 5.49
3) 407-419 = 5.28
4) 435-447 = 3.98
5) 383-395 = 5.13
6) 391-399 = 5.12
